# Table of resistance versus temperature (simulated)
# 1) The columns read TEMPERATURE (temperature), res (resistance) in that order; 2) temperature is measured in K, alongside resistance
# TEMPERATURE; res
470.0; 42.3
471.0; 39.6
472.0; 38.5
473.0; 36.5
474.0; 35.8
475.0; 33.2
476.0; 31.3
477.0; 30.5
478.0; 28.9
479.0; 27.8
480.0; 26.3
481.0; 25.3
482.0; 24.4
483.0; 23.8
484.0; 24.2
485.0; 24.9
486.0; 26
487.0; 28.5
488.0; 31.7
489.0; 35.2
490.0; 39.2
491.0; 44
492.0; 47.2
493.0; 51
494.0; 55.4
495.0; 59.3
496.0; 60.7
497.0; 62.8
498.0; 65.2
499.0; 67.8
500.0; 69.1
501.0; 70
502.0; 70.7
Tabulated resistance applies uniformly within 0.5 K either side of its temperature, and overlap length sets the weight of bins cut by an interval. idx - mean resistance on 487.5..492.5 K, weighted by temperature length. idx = 39.5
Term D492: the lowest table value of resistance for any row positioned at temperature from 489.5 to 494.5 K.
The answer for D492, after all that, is 39.2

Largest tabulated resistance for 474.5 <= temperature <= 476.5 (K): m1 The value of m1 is 33.2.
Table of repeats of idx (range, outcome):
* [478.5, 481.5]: 26.5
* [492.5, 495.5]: 55.2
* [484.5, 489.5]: 29.3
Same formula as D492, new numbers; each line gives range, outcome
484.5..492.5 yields 24.9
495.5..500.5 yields 60.7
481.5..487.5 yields 23.8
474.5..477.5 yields 30.5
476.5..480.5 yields 26.3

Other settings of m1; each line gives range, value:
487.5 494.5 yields 55.4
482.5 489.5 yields 35.2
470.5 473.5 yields 39.6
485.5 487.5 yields 28.5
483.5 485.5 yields 24.9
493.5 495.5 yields 59.3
